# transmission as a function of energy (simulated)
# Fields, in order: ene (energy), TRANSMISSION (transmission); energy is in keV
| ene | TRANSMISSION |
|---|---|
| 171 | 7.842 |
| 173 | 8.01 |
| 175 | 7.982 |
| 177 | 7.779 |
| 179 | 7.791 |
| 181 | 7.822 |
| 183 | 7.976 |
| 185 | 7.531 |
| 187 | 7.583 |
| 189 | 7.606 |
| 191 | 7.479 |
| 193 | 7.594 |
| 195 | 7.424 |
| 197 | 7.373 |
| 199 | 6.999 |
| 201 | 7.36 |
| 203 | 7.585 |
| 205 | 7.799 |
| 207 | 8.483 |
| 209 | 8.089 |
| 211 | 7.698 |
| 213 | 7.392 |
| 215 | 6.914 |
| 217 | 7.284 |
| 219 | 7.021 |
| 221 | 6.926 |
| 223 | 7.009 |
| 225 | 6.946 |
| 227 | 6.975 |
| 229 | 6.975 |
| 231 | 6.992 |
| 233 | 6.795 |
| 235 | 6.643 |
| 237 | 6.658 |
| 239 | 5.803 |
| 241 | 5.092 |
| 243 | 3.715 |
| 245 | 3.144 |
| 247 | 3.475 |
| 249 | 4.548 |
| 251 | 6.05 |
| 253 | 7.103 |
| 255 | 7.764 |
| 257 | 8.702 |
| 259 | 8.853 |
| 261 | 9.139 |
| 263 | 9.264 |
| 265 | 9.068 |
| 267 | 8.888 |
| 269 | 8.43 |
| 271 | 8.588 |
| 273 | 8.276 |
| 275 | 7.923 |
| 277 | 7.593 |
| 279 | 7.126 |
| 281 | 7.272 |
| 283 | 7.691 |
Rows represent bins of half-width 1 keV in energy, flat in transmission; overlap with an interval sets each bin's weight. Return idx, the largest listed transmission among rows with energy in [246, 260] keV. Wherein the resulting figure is 8.853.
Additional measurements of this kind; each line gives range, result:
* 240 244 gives 5.092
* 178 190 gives 7.976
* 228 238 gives 6.992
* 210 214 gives 7.698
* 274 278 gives 7.923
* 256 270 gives 9.264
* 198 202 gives 7.36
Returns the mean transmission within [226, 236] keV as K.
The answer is 6.88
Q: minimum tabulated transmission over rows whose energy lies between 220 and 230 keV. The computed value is 6.926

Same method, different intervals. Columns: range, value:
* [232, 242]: 5.092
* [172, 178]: 7.779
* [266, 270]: 8.43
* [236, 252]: 3.144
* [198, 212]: 6.999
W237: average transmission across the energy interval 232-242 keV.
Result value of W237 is 6.2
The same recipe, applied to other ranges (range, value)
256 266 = 9.01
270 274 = 8.43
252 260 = 8.11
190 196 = 7.5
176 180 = 7.79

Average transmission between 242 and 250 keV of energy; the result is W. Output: 3.72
